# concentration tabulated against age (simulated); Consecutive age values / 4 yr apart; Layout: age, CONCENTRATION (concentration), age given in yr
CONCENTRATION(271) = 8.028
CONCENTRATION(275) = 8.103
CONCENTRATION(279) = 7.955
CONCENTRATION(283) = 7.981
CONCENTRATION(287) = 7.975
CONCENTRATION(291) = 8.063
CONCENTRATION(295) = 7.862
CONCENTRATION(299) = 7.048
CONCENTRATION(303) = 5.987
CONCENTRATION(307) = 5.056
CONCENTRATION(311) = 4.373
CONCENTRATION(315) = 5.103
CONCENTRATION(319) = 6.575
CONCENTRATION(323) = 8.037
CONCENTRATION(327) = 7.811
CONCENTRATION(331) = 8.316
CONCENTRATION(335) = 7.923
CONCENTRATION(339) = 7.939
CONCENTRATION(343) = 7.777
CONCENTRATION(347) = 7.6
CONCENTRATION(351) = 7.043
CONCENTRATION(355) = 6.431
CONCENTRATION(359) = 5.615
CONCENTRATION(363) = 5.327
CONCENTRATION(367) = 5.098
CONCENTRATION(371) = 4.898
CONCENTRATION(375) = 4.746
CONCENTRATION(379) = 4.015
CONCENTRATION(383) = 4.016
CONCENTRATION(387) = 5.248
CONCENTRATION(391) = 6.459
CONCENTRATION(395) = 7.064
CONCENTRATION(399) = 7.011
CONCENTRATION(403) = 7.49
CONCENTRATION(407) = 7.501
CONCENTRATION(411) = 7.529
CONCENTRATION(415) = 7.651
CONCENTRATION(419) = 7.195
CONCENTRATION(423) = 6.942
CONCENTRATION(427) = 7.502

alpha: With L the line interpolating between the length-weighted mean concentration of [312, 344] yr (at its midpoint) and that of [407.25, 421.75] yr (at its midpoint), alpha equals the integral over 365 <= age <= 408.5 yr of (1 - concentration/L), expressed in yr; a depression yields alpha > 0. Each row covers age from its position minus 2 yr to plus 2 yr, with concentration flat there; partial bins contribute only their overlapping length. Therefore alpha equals 9.7 yr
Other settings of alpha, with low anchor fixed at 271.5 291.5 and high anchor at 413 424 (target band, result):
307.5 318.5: 3.94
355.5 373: 5.18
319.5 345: -0.46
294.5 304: 1.19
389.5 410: 0.69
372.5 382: 3.97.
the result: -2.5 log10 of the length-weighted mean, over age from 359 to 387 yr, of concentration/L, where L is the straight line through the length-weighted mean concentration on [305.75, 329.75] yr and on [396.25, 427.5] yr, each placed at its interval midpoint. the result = 0.39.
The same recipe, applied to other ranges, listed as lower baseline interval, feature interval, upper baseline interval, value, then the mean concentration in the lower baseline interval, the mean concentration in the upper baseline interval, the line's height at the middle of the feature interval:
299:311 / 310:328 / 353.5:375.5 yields -0.16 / 5.58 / 5.37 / 5.53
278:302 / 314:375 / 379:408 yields 0.03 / 7.73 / 6.2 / 6.92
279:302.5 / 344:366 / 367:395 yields -0.10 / 7.69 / 5.07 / 5.82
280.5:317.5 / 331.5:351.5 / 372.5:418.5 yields -0.20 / 6.62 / 6.26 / 6.47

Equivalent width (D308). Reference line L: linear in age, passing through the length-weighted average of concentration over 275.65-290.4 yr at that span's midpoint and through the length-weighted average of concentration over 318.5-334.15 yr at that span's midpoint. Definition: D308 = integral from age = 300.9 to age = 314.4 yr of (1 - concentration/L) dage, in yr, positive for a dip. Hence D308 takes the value 4.7 yr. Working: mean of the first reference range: 7.99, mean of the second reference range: 7.81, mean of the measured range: 5.15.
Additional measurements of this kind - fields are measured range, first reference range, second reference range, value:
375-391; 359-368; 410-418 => 3.8 yr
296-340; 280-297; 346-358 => 4.0 yr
